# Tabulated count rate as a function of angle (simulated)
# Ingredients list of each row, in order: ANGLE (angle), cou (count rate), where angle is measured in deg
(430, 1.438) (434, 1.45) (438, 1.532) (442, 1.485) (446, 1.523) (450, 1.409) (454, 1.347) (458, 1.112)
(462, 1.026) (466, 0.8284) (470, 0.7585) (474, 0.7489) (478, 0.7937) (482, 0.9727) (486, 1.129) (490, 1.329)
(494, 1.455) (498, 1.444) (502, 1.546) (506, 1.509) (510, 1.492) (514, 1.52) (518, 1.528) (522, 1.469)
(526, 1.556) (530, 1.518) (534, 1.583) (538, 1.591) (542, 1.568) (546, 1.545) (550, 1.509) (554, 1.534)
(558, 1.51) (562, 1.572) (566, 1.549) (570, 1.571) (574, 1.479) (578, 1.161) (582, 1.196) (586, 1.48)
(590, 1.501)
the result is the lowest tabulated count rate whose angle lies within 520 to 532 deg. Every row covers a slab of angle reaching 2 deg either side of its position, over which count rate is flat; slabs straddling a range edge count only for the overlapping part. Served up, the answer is 1.469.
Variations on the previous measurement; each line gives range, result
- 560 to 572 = 1.549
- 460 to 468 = 0.8284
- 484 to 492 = 1.129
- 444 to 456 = 1.347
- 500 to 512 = 1.492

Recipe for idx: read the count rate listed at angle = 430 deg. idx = 1.438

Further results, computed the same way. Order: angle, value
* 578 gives 1.161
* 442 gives 1.485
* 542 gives 1.568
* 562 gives 1.572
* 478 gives 0.7937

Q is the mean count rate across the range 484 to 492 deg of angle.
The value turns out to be 1.23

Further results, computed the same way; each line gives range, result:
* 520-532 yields 1.51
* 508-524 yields 1.5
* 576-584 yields 1.18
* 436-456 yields 1.46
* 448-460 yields 1.29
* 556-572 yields 1.55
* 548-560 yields 1.52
